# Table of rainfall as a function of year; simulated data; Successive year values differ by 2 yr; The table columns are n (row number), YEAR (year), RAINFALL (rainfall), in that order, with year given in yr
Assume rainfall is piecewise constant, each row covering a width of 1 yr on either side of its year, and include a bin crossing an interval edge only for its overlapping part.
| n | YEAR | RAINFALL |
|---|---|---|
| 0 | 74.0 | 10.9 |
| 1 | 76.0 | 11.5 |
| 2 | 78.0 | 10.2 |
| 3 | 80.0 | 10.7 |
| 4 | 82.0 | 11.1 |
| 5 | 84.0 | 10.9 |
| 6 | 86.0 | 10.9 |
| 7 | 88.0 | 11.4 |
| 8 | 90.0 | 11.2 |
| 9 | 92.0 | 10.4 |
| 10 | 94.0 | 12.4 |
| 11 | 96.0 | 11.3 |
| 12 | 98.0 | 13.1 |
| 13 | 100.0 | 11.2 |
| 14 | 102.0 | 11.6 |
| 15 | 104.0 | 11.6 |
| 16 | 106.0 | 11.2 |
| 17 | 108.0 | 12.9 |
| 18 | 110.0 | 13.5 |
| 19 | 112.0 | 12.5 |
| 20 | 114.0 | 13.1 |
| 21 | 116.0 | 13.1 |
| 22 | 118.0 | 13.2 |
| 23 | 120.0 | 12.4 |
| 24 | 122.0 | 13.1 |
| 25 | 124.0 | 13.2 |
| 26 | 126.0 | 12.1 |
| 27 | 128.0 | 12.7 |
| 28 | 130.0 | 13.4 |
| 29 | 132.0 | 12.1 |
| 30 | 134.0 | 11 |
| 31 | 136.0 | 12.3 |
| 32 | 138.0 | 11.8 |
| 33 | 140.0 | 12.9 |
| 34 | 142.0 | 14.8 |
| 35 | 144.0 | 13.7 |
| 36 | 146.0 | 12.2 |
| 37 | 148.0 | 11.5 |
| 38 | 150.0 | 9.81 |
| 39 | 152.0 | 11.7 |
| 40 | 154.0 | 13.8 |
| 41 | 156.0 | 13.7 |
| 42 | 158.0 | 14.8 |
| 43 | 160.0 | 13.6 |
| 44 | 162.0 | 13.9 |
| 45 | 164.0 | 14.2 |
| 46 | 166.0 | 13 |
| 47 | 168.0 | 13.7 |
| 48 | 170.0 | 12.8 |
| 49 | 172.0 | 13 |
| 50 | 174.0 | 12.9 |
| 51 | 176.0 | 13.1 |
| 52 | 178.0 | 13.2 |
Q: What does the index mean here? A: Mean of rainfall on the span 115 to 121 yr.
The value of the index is 12.9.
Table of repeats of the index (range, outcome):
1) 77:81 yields 10.4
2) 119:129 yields 12.7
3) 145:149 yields 11.8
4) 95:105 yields 11.8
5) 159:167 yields 13.7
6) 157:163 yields 14.1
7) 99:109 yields 11.7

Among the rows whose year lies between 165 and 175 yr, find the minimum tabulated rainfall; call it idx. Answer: 12.8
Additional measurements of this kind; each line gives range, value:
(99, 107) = 11.2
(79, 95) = 10.4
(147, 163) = 9.81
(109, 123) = 12.4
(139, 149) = 11.5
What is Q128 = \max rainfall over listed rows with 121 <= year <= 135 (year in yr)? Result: 13.4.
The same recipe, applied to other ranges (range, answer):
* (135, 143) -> 14.8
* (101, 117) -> 13.5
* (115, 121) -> 13.2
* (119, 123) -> 13.1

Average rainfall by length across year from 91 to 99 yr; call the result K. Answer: 11.8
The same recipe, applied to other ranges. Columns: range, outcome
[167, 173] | 13.2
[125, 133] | 12.6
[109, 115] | 13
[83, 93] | 11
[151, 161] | 13.5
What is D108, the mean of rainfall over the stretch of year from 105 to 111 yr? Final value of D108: 12.5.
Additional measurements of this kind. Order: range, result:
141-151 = 12.4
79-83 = 10.9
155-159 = 14.2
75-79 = 10.8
